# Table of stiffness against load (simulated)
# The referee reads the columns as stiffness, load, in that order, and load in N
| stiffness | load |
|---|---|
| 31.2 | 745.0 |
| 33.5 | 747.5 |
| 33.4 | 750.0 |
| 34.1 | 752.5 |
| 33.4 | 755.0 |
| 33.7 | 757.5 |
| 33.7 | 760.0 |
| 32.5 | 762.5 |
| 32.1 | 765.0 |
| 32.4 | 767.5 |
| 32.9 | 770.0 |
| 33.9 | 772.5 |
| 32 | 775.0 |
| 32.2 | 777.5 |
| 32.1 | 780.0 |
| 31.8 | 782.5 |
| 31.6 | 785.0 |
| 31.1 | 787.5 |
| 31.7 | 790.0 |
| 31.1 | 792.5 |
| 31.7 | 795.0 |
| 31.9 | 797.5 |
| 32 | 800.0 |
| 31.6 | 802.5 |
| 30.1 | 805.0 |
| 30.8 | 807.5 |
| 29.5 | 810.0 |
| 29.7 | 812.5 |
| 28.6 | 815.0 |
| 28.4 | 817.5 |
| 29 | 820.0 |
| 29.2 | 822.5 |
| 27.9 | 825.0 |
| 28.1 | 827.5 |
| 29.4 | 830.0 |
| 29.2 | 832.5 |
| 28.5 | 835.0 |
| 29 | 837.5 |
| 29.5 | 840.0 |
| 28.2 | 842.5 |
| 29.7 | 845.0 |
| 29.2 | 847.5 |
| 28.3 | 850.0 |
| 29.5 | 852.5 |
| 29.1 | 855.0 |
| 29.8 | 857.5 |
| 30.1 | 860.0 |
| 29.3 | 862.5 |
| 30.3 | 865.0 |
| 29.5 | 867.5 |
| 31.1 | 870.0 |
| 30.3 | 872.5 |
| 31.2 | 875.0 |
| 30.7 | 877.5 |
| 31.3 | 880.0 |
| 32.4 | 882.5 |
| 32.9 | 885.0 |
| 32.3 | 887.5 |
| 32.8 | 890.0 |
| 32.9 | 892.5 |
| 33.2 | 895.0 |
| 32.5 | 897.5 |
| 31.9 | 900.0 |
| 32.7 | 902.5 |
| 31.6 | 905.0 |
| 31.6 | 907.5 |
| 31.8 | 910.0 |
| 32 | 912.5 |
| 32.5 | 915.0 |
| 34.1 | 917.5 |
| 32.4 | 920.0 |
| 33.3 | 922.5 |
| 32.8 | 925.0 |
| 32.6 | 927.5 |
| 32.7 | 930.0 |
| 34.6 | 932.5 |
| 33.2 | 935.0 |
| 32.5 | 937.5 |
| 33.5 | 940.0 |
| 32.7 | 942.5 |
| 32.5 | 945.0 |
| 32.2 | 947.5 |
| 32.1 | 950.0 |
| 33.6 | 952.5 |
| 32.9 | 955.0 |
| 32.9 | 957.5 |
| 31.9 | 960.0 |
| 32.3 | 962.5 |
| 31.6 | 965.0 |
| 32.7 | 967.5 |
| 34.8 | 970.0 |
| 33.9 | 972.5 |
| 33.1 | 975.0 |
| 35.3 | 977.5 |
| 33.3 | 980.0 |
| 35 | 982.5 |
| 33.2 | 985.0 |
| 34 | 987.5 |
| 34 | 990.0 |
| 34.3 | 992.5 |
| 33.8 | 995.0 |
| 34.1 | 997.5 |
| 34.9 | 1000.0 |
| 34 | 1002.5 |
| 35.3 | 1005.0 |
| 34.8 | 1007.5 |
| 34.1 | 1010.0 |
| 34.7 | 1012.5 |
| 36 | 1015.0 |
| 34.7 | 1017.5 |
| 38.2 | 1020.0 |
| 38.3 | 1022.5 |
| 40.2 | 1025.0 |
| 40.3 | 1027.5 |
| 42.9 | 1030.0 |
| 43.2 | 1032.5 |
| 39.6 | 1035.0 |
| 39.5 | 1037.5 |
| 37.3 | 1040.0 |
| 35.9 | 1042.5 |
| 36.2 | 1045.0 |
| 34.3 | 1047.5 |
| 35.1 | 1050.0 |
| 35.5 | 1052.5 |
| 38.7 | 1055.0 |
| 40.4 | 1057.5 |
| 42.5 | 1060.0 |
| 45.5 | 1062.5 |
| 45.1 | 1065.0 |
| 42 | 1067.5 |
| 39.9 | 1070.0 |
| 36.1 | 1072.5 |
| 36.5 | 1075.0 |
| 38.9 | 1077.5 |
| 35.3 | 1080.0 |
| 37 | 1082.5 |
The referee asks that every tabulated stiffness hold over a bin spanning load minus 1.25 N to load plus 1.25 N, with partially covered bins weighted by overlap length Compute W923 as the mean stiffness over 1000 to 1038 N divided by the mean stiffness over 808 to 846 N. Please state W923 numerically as 1.30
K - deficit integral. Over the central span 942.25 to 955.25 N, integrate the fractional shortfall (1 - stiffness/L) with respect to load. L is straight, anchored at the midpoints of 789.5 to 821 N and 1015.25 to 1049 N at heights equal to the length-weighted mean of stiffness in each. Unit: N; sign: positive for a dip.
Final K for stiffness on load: 1.0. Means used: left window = 30.5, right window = 38.4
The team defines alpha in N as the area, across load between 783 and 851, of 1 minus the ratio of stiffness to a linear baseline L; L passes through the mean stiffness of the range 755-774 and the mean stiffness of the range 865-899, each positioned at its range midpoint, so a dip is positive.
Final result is 5.5 N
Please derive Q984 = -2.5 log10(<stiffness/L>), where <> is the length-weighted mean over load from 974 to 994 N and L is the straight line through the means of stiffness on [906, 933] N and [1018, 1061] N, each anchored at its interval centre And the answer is 0.06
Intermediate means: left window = 32.7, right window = 38.6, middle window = 34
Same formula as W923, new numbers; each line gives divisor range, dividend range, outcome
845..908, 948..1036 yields 1.13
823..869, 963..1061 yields 1.24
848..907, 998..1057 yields 1.19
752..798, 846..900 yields 0.95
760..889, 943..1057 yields 1.15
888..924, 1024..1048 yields 1.20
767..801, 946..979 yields 1.03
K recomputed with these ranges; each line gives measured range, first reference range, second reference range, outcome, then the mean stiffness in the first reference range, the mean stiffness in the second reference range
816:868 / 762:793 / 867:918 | 4.8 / 32.1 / 32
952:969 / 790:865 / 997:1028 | 0.9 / 29.6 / 36.1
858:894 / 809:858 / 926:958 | -0.8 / 29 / 32.9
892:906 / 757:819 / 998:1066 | 0.8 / 31.5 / 38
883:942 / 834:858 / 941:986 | -2.6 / 29.1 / 33.1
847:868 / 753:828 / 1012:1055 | 2.3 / 31.3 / 37.8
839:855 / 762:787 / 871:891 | 1.4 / 32.3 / 31.7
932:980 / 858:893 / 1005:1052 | 1.9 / 31.2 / 37.4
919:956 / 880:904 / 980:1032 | 1.1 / 32.5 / 35.9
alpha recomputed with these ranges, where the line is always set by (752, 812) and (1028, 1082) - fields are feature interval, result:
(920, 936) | 1.2 N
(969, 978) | 0.7 N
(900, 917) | 1.5 N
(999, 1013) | 1.2 N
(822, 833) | 1.5 N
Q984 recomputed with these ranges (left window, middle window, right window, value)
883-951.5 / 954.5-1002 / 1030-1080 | 0.060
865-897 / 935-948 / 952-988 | 0.002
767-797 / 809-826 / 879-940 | 0.117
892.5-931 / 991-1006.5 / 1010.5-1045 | 0.076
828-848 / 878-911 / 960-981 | -0.049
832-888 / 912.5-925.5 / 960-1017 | -0.036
